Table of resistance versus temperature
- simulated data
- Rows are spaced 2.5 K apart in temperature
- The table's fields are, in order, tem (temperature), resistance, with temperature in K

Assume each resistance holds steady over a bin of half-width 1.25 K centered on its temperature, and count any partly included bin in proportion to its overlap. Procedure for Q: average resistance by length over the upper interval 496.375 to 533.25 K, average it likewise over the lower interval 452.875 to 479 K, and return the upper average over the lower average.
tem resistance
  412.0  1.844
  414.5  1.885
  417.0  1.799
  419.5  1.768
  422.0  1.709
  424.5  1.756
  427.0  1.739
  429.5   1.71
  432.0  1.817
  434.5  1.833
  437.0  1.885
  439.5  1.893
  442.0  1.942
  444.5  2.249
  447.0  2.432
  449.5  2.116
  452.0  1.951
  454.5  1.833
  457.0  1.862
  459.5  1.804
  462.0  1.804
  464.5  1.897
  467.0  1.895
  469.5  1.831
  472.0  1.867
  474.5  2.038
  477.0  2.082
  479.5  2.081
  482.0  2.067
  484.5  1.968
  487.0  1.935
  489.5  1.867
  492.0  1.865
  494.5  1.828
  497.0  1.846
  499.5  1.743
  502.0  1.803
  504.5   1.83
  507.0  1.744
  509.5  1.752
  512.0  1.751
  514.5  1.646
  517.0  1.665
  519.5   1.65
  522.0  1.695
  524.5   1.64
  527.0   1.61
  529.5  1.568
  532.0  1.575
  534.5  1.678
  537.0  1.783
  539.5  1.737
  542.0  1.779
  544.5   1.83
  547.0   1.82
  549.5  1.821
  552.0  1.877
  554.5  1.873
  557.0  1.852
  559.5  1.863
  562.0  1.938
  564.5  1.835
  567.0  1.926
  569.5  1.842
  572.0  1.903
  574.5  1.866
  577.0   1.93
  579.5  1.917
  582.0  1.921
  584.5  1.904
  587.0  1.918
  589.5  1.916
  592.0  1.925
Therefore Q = 0.9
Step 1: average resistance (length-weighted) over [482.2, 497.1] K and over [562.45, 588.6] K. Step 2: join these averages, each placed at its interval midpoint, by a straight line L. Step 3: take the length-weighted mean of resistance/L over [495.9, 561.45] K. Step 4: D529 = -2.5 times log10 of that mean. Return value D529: 0.089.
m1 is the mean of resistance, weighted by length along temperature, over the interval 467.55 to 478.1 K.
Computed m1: 1.95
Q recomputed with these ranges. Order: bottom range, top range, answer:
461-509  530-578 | 0.96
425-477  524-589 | 0.95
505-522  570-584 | 1.12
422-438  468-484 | 1.12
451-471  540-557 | 0.98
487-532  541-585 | 1.08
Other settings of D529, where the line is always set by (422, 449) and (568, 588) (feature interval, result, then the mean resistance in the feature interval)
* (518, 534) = 0.17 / 1.63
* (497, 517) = 0.09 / 1.75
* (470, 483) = -0.06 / 2.01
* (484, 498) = 0.02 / 1.88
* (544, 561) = 0.03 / 1.85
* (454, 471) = 0.04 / 1.85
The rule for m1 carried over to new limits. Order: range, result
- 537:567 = 1.84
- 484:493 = 1.91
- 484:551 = 1.75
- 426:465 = 1.92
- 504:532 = 1.68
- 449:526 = 1.85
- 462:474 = 1.88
